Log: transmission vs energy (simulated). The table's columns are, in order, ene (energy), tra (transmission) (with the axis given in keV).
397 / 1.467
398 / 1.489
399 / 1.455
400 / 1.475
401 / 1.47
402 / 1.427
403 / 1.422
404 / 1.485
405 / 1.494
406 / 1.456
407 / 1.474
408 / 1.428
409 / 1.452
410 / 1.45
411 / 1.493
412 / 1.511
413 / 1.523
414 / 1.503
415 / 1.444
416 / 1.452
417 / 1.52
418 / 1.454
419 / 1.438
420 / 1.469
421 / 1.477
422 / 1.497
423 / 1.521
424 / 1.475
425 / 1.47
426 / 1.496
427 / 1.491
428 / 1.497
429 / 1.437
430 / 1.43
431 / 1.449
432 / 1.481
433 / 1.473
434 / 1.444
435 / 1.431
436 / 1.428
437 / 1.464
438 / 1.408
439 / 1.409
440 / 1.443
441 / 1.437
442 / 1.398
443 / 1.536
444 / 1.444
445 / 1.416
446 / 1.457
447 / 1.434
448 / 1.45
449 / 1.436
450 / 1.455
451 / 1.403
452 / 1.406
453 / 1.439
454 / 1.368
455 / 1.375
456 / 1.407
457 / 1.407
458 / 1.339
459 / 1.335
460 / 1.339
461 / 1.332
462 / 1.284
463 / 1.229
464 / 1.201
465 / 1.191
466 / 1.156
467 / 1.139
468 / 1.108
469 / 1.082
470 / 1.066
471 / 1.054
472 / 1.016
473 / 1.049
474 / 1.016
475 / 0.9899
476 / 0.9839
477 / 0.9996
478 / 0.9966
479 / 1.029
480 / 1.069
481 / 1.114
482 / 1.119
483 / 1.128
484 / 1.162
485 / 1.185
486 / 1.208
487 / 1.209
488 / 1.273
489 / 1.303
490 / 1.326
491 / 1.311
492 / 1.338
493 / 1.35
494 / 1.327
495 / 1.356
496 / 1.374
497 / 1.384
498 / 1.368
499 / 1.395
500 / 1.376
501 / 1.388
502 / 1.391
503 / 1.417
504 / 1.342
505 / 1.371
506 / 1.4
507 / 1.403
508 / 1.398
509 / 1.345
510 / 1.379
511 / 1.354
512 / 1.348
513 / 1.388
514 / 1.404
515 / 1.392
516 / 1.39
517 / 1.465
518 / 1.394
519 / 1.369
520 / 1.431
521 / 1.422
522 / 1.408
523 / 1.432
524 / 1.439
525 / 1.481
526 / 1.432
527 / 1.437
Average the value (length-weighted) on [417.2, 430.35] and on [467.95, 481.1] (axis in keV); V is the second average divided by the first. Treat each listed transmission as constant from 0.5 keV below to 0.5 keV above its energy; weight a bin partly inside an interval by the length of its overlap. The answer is 0.7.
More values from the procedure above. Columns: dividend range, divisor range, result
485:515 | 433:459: 0.95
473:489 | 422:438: 0.75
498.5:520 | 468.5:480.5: 1.35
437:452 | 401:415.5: 0.98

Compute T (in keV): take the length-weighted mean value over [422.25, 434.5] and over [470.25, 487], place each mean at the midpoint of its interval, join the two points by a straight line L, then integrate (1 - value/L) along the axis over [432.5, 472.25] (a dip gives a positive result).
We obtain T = -1.83 keV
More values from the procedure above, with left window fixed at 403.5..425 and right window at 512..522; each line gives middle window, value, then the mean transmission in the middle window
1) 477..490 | 2.52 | 1.15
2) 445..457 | 0.25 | 1.42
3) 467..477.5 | 2.88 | 1.04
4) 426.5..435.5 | 0.03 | 1.46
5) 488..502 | 0.66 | 1.35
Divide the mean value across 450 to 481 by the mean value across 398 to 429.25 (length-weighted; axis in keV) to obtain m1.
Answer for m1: 0.8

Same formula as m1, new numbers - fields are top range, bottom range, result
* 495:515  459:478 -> 1.23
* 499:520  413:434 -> 0.94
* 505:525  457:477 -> 1.21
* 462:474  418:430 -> 0.76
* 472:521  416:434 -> 0.87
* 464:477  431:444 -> 0.74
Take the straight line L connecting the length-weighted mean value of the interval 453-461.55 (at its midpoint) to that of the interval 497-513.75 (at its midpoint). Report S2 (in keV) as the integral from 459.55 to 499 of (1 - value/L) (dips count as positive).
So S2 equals 5.36 keV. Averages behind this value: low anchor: 1.37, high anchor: 1.38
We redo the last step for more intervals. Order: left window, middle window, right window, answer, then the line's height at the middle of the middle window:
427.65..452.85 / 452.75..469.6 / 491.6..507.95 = 1.71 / 1.42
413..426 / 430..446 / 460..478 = -1.21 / 1.34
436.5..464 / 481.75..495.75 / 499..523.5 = 1.33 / 1.39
